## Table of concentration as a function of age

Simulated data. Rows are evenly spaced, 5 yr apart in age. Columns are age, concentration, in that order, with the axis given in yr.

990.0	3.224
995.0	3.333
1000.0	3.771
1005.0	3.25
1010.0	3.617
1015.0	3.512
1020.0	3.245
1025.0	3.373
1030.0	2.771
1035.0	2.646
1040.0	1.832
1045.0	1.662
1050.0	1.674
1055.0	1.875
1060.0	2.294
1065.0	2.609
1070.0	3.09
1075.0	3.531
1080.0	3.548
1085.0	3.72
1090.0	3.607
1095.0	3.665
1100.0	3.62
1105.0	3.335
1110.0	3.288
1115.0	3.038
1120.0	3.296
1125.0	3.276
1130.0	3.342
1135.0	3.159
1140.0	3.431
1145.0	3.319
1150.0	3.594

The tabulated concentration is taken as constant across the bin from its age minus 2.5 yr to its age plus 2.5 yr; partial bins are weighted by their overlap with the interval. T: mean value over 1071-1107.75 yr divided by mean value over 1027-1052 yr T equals 1.65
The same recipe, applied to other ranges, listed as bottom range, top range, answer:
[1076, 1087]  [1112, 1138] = 0.89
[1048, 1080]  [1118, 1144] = 1.27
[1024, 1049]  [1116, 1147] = 1.40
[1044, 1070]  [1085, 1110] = 1.65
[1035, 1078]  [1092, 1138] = 1.42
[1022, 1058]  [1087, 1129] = 1.49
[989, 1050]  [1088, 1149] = 1.14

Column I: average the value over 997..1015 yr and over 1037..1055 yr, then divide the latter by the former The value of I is 0.50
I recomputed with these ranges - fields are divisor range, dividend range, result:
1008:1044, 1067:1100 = 1.20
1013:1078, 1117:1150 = 1.27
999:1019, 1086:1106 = 1.03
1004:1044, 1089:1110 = 1.19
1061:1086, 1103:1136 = 1.01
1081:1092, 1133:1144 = 0.91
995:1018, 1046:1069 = 0.61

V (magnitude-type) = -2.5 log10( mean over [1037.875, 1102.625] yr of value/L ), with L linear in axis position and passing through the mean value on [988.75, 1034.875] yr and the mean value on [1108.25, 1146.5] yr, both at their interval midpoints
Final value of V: 0.16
